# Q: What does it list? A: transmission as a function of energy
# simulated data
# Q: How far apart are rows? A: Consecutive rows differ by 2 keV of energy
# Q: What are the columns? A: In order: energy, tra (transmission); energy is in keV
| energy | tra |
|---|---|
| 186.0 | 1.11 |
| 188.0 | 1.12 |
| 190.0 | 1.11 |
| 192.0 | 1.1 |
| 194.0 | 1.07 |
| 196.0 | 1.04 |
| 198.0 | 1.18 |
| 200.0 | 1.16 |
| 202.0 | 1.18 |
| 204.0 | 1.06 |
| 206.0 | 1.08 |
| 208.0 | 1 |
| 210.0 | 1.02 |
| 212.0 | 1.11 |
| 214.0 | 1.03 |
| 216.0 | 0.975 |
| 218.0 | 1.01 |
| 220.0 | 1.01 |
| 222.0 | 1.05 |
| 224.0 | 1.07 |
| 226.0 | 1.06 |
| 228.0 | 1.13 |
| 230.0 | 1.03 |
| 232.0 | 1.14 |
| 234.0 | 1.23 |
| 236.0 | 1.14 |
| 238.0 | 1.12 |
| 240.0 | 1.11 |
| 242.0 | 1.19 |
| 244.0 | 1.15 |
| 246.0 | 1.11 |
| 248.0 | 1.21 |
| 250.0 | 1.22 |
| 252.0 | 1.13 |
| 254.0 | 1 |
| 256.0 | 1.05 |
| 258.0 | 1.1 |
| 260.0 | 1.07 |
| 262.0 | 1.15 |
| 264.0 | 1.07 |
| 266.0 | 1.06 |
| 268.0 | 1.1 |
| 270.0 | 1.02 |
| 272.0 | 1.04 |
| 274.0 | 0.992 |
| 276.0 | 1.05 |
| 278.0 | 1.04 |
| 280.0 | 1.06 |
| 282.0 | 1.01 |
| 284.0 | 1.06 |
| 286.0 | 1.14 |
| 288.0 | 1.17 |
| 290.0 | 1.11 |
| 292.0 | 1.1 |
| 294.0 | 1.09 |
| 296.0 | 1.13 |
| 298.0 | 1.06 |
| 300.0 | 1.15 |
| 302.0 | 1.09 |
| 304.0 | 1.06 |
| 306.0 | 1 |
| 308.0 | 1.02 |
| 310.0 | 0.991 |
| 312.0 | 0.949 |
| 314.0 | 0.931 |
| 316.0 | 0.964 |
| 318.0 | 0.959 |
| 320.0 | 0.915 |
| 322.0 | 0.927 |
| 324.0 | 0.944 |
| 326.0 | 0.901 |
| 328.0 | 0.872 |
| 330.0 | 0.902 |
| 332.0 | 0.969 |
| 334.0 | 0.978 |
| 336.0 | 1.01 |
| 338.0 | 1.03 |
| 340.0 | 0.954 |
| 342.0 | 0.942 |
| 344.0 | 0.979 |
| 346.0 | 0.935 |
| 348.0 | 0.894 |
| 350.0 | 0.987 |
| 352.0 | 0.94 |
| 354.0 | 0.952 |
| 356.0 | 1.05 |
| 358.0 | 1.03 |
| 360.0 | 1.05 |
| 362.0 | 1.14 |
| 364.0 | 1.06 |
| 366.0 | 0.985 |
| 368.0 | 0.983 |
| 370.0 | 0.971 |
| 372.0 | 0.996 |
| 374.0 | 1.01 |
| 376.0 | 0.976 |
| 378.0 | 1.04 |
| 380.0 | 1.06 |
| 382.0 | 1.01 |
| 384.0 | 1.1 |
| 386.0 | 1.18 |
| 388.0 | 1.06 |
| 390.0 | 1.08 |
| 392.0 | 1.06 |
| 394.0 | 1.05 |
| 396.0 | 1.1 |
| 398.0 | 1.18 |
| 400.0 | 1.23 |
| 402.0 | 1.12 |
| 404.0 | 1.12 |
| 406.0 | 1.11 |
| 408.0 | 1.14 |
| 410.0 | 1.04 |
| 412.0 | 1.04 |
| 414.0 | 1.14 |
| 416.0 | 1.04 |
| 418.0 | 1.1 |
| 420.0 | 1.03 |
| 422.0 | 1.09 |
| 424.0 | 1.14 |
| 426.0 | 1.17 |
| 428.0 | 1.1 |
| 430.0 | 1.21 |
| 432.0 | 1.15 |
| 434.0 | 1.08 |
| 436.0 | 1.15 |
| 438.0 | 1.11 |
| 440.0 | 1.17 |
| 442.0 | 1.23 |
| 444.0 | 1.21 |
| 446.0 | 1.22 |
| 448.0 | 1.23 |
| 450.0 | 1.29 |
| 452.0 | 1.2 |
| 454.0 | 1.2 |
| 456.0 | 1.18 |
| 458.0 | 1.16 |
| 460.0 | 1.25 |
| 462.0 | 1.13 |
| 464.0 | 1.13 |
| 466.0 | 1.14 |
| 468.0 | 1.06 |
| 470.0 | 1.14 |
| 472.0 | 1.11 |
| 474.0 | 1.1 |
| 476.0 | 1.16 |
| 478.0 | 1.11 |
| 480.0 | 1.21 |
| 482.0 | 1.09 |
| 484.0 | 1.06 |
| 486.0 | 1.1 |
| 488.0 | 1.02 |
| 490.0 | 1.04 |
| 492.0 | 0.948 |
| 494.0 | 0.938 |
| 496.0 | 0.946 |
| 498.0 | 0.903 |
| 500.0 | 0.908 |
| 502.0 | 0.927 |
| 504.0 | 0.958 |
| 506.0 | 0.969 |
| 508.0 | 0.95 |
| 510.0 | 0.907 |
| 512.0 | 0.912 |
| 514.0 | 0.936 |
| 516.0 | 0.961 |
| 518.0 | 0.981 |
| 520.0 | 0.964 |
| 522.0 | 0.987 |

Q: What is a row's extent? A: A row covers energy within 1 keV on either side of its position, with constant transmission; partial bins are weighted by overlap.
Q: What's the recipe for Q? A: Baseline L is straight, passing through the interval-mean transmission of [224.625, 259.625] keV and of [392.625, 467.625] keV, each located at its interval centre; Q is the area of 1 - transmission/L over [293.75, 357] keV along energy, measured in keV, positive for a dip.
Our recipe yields 8.4 keV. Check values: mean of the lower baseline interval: 1.12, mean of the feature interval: 0.982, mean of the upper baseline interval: 1.14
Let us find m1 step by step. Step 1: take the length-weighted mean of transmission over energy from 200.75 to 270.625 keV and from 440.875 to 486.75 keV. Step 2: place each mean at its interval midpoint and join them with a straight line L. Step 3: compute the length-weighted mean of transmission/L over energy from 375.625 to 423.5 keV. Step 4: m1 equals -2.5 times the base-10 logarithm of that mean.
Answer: 0.05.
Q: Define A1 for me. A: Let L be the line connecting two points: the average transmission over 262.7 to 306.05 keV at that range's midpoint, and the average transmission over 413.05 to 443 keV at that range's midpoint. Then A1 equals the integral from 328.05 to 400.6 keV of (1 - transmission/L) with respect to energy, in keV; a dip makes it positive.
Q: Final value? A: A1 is 5.47 keV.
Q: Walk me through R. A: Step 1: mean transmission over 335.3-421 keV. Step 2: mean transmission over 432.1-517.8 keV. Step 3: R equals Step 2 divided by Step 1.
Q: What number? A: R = 1.0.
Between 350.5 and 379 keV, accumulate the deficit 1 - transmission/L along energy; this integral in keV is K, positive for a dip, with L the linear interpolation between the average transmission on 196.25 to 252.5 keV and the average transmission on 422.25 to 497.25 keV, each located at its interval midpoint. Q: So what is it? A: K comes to 2.7 keV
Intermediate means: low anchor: 1.1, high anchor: 1.13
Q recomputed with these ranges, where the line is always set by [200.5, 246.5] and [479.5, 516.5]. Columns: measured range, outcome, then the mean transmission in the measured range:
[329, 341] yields 0.81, 0.974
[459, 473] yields -2.03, 1.14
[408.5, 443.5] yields -3.82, 1.12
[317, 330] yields 1.62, 0.918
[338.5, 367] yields 1.20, 0.993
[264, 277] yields 0.29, 1.05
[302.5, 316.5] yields 0.82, 0.992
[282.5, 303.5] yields -0.91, 1.11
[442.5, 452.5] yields -2.31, 1.23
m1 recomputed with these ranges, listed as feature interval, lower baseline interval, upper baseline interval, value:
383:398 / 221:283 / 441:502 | 0.008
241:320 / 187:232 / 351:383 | -0.022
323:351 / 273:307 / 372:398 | 0.129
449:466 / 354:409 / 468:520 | -0.156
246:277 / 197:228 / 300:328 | -0.063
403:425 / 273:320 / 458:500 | -0.024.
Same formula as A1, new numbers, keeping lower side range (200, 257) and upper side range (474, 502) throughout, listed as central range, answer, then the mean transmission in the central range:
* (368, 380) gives 0.65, 1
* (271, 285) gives 0.60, 1.04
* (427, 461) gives -4.64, 1.18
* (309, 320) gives 1.22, 0.955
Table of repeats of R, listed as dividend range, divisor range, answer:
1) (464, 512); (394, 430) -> 0.93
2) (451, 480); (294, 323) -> 1.14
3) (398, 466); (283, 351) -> 1.15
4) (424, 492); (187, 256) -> 1.04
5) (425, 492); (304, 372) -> 1.18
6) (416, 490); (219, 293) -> 1.04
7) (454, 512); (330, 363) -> 1.07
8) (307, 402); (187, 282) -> 0.93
